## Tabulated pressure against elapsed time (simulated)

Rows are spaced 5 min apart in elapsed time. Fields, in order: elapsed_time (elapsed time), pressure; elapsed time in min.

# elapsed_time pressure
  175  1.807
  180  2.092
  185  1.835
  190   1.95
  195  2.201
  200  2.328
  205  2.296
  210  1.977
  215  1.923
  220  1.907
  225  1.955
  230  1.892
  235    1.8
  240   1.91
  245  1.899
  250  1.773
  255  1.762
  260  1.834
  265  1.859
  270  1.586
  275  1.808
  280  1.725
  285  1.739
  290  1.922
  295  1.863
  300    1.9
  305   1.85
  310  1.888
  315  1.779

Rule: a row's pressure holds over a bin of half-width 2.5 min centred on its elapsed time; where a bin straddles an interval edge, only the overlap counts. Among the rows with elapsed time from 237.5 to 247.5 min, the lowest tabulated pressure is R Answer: 1.899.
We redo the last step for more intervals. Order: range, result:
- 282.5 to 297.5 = 1.739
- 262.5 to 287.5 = 1.586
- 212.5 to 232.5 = 1.892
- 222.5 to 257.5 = 1.762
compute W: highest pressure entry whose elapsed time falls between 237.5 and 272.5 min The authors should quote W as 1.91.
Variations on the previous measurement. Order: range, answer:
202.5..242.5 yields 2.296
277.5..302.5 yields 1.922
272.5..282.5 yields 1.808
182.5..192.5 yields 1.95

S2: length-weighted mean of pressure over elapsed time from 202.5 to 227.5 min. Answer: 2.01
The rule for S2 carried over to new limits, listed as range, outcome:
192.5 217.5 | 2.15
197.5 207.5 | 2.31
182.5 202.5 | 2.08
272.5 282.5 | 1.77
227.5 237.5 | 1.85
